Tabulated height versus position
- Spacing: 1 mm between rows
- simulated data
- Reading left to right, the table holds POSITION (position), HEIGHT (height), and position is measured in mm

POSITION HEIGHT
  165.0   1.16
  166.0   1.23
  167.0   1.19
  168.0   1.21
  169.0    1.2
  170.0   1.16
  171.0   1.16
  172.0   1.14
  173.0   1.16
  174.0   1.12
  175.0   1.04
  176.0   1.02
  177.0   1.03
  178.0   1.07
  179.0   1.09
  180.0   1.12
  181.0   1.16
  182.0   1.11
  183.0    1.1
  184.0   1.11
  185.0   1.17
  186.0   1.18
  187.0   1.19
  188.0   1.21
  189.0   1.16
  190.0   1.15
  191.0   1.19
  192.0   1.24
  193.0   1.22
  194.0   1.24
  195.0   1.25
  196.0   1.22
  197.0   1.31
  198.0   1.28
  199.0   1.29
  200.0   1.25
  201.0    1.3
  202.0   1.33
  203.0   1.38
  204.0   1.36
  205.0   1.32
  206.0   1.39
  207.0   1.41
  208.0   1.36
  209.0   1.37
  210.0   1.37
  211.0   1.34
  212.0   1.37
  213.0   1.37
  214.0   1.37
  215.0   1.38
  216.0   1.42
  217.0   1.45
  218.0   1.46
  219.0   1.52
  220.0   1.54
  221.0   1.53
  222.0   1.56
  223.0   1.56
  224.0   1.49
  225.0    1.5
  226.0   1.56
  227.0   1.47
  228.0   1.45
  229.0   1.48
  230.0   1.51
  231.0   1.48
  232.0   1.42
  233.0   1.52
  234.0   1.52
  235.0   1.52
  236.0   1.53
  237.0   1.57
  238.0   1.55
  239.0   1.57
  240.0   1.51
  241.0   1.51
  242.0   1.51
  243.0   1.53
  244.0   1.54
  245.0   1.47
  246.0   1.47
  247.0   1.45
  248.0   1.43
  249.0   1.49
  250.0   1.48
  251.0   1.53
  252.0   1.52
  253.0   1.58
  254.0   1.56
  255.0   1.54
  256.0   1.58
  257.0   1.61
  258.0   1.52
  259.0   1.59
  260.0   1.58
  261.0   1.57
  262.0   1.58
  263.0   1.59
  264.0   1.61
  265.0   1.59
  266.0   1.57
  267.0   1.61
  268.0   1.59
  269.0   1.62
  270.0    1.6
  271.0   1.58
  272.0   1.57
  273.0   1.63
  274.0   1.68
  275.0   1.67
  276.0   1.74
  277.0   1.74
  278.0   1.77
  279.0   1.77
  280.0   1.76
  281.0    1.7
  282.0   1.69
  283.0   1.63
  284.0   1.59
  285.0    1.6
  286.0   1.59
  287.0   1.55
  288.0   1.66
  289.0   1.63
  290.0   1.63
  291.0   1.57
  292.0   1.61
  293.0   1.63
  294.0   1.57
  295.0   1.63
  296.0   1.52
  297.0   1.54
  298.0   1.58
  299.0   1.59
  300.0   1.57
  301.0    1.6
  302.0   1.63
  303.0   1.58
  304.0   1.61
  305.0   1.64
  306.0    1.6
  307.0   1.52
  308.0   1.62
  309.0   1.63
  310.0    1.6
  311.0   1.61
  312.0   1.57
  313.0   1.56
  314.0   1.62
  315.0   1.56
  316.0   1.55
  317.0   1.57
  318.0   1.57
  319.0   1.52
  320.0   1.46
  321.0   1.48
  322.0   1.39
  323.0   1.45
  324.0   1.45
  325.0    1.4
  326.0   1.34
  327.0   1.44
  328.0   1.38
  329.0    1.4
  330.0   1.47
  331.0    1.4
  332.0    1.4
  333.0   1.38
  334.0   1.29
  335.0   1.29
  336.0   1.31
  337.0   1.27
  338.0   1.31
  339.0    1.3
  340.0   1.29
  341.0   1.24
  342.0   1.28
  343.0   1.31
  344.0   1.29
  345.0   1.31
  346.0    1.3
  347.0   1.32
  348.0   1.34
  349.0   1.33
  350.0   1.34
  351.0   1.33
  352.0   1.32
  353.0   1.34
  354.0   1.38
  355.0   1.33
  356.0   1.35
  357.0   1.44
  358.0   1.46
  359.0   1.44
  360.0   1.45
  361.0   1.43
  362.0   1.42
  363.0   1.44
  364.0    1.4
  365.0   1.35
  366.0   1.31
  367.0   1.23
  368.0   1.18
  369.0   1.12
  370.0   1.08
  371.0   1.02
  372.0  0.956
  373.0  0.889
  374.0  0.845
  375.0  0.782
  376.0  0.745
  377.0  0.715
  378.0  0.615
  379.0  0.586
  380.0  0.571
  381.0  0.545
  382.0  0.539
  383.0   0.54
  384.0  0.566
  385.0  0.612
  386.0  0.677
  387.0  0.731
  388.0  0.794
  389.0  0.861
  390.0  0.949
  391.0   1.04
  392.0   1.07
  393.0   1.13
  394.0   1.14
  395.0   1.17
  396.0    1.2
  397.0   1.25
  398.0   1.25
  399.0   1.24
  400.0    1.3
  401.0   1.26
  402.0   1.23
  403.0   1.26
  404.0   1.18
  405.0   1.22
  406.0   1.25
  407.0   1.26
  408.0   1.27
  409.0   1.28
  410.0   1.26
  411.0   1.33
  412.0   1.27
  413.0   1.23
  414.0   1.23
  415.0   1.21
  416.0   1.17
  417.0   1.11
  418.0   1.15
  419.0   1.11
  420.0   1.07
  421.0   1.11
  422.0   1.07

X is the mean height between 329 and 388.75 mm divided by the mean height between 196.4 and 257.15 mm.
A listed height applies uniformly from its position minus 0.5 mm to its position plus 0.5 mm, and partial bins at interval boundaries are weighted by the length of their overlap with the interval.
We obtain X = 0.8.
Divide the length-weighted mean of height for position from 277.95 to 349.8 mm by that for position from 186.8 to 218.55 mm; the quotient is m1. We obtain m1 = 1.14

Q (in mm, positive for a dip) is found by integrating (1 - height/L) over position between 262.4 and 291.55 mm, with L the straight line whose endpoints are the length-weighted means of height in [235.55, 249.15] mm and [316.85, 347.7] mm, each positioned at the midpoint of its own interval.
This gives -3.6 mm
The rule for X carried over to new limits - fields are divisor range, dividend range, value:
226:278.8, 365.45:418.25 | 0.66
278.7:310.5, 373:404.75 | 0.57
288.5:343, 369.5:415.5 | 0.67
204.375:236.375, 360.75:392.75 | 0.63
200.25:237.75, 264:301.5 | 1.13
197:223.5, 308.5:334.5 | 1.06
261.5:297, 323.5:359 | 0.83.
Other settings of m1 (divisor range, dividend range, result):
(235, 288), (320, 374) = 0.83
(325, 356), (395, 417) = 0.93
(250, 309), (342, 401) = 0.68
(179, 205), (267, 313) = 1.33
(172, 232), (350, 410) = 0.84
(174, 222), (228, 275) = 1.21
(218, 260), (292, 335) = 1.00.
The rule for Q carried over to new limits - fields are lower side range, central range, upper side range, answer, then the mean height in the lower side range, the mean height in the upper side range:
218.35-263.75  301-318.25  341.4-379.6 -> -3.23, 1.52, 1.2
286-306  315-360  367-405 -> -3.06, 1.6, 0.944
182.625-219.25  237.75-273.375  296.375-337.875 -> -4.08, 1.3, 1.5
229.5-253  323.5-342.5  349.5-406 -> -1.96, 1.51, 1.08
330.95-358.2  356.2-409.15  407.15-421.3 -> 8.29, 1.33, 1.2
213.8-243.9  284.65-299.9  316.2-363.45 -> -1.72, 1.5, 1.38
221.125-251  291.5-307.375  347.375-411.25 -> -3.10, 1.51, 1.11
